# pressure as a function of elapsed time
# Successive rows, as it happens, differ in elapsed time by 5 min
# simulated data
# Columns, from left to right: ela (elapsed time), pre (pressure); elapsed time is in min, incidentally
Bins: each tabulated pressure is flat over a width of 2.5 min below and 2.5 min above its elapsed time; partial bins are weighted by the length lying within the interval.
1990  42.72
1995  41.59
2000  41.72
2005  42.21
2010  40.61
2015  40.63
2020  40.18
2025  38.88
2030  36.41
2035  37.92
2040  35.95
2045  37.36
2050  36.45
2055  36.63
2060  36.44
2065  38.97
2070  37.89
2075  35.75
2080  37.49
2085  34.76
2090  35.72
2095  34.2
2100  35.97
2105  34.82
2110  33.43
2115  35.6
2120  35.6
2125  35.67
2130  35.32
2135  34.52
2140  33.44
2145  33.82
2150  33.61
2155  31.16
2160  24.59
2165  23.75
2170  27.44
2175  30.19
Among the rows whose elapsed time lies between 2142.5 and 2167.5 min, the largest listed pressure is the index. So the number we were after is 33.82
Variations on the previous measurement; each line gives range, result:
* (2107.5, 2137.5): 35.67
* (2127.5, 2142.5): 35.32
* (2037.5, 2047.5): 37.36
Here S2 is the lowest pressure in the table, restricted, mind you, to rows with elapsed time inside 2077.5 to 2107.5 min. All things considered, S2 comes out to 34.2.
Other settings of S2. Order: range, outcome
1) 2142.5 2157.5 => 31.16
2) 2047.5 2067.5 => 36.44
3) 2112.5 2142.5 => 33.44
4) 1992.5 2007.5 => 41.59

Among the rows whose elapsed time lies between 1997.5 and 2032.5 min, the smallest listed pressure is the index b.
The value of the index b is 36.41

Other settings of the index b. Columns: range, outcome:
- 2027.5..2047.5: 35.95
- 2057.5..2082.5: 35.75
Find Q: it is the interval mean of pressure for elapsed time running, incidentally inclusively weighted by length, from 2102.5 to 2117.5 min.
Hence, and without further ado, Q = 34.6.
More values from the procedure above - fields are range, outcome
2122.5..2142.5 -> 34.7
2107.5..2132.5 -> 35.1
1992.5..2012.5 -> 41.5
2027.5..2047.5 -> 36.9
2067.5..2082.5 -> 37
